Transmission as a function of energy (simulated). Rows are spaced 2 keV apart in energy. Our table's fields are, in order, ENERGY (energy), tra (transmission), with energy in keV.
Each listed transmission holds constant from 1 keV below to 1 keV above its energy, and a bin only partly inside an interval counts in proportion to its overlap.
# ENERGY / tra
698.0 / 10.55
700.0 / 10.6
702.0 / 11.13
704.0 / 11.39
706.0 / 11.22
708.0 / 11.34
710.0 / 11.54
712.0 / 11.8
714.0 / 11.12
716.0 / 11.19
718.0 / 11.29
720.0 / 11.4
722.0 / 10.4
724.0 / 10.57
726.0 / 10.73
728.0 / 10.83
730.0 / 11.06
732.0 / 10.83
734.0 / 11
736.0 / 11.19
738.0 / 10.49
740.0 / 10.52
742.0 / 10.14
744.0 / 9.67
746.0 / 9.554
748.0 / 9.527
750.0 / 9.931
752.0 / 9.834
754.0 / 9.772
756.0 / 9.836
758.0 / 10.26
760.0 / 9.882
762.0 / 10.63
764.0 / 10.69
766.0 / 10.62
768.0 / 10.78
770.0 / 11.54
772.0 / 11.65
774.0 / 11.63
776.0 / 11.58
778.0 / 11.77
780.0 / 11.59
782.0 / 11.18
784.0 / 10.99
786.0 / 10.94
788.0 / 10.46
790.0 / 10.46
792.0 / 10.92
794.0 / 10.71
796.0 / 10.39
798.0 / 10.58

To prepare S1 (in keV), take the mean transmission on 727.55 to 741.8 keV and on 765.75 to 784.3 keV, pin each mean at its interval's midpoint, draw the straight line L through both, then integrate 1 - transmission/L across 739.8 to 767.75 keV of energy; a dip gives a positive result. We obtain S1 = 2.5 keV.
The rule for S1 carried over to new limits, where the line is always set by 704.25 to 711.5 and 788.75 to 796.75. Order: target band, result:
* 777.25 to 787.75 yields -0.5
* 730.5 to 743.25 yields 0.5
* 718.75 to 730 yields 0.4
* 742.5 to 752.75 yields 1.2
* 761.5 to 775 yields -0.3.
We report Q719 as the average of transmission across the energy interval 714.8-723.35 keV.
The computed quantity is 11.1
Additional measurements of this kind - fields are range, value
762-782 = 11.3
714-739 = 10.9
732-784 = 10.6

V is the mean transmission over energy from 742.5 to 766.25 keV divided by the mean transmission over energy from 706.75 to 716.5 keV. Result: 0.88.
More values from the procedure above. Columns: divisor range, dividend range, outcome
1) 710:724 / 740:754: 0.88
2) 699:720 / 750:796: 0.96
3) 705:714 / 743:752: 0.85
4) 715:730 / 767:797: 1.02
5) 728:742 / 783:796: 0.99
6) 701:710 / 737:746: 0.90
